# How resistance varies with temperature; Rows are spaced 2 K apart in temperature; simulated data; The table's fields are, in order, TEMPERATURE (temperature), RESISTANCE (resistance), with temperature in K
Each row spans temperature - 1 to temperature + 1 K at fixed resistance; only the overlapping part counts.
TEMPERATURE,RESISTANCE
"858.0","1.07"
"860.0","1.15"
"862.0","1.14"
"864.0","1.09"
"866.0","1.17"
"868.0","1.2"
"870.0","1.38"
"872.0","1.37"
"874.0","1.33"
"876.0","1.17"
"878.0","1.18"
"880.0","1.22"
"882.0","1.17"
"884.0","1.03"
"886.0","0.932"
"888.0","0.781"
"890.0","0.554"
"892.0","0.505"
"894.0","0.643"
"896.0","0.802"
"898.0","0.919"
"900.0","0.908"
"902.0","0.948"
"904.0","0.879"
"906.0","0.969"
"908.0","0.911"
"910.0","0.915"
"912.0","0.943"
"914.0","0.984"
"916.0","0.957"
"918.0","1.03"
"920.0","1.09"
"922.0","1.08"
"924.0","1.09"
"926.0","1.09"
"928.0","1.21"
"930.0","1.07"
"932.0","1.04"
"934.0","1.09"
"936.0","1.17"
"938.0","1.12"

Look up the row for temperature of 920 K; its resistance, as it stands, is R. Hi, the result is 1.09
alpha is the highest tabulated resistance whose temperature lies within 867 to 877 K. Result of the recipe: 1.38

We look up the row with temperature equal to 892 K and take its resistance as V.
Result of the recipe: 0.505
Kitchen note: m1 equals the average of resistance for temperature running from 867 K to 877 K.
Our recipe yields 1.29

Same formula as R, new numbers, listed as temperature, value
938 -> 1.12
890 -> 0.554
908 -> 0.911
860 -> 1.15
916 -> 0.957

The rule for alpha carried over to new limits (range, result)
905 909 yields 0.969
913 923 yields 1.09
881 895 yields 1.17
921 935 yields 1.21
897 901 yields 0.919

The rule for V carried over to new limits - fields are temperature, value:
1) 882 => 1.17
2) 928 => 1.21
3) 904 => 0.879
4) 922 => 1.08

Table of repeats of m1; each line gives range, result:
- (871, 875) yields 1.35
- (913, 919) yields 0.99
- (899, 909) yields 0.923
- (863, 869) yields 1.15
